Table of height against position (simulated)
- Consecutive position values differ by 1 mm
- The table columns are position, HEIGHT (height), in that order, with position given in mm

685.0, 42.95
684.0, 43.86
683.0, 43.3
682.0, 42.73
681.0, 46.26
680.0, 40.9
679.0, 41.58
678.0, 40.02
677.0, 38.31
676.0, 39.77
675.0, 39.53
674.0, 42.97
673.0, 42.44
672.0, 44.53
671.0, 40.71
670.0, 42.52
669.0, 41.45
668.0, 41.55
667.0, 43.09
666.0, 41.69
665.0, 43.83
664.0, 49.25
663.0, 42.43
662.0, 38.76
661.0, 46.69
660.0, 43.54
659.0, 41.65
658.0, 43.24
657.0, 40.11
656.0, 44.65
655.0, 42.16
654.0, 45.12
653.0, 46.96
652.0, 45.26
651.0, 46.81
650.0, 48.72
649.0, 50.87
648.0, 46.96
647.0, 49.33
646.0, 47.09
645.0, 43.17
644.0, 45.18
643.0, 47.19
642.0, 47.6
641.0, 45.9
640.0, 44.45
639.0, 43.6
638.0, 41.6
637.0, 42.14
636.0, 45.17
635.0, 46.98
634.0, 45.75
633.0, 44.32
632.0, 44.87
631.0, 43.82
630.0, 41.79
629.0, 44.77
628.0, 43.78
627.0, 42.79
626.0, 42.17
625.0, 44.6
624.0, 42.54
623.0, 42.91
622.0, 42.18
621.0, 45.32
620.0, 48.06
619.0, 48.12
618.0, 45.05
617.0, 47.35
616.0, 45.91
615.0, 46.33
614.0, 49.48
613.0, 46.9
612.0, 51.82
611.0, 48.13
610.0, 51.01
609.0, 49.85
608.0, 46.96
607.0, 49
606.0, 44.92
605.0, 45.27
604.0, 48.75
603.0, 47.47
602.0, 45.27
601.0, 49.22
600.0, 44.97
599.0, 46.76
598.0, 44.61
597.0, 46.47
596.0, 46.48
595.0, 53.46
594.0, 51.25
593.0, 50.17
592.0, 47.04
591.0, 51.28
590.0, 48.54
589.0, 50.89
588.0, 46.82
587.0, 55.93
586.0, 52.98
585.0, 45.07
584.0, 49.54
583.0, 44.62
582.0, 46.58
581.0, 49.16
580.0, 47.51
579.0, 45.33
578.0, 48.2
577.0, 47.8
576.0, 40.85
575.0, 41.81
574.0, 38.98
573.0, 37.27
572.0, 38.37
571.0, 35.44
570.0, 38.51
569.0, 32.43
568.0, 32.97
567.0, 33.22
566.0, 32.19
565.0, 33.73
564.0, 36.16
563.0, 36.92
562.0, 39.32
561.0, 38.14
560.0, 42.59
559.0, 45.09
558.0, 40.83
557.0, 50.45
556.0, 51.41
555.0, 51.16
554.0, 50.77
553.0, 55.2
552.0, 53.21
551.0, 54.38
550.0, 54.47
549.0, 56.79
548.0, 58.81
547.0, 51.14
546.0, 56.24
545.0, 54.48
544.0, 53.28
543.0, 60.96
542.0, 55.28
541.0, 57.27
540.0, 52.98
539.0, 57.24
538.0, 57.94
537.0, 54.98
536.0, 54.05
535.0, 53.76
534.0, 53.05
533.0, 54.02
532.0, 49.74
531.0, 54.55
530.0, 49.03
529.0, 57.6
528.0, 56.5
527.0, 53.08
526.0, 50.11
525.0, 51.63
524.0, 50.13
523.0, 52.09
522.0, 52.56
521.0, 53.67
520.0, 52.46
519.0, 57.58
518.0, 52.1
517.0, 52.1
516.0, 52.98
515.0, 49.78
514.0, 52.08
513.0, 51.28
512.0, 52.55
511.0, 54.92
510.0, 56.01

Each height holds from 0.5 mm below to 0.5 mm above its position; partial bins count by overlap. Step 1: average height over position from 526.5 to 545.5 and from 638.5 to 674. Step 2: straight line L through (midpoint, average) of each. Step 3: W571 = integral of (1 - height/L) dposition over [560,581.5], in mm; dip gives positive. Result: 5.1 mm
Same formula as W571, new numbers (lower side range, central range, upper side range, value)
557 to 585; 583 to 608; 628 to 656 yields -3.5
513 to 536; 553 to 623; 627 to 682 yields 4.4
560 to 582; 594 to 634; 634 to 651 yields -2.7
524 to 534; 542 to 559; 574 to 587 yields -1.0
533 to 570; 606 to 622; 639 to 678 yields -0.6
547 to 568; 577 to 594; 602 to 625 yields -0.9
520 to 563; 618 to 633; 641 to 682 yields 0.7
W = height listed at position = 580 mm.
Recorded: 47.51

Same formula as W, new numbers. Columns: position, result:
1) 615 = 46.33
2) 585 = 45.07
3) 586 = 52.98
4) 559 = 45.09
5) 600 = 44.97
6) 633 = 44.32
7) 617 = 47.35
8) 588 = 46.82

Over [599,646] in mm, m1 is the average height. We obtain 45.8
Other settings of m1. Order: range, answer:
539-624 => 46.9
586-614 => 48.6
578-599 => 48.6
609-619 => 48.1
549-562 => 48.9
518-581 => 48.5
